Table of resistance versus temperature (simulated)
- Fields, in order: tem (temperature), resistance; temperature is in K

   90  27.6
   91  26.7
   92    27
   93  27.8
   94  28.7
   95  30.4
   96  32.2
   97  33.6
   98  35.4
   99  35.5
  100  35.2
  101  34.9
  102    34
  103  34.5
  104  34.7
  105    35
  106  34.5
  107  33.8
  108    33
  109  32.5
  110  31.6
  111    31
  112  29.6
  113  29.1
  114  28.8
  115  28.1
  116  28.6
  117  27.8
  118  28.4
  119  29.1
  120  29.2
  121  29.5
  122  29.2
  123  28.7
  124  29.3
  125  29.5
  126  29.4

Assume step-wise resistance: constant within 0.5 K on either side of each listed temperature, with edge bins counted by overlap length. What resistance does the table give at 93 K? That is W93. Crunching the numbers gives 27.8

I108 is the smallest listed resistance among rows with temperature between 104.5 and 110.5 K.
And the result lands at 31.6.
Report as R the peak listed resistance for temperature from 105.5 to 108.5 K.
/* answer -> 34.5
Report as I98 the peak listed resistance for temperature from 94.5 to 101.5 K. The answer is 35.5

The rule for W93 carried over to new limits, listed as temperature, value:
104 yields 34.7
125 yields 29.5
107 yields 33.8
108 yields 33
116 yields 28.6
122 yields 29.2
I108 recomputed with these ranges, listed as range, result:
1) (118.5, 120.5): 29.1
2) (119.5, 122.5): 29.2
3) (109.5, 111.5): 31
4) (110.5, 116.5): 28.1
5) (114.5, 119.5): 27.8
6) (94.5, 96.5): 30.4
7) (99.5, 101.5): 34.9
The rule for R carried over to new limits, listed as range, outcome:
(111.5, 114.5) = 29.6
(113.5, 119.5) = 29.1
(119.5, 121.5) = 29.5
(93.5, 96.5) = 32.2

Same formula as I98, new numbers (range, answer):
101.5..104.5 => 34.7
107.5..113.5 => 33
